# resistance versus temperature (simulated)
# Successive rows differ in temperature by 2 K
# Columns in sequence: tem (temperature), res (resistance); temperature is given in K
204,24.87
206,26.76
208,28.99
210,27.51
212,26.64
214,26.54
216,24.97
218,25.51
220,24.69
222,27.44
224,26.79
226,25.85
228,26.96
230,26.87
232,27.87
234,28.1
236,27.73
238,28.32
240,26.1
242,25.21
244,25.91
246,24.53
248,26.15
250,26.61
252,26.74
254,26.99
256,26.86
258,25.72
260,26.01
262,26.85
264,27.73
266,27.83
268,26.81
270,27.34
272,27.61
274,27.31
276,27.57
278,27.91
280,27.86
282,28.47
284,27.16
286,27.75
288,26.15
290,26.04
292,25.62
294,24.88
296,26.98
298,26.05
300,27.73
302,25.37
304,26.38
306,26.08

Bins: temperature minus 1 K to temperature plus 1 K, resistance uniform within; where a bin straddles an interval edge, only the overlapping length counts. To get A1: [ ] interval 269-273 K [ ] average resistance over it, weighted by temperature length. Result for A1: 27.5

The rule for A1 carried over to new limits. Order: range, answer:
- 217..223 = 25.9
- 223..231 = 26.6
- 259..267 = 27.1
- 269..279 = 27.5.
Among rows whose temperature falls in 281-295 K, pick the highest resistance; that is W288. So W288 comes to 28.47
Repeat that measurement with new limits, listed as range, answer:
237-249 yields 28.32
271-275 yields 27.61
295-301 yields 27.73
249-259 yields 26.99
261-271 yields 27.83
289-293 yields 26.04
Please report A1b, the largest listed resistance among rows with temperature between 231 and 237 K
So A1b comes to 28.1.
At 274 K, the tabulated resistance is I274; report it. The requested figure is 27.31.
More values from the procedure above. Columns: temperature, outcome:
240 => 26.1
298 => 26.05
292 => 25.62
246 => 24.53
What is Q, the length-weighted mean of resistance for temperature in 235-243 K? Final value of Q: 26.8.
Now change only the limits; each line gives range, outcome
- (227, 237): 27.5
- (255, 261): 26.2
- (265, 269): 27.3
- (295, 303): 26.5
